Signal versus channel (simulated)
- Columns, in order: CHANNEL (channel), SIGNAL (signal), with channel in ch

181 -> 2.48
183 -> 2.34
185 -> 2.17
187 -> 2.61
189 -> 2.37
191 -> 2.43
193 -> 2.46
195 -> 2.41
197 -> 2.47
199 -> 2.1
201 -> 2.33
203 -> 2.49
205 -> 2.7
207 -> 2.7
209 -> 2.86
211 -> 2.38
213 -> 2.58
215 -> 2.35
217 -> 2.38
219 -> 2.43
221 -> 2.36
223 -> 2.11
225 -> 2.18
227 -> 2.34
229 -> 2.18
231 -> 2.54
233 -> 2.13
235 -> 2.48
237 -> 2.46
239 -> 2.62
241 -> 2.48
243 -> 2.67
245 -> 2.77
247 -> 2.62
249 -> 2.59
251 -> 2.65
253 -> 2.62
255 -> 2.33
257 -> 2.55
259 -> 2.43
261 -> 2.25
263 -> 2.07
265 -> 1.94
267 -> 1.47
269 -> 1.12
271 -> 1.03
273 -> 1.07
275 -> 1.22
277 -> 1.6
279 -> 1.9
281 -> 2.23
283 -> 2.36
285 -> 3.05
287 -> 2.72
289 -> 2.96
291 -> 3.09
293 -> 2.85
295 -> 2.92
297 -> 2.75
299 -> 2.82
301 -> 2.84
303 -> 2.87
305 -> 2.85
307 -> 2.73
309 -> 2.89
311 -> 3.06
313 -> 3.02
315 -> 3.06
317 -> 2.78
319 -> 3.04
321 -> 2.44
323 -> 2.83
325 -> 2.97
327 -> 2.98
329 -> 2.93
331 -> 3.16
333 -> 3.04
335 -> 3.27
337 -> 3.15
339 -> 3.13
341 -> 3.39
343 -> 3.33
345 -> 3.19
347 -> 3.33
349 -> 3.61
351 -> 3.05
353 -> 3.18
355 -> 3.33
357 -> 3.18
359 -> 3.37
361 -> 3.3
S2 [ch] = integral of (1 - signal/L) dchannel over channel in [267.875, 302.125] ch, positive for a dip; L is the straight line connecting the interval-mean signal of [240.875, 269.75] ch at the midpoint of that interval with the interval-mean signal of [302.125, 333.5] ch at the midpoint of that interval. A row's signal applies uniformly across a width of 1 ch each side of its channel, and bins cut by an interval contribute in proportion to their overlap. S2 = 4.6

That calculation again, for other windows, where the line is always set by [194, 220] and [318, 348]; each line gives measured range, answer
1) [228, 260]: 1.8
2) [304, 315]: 0.2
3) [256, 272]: 5.2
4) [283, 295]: -0.1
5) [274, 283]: 3.2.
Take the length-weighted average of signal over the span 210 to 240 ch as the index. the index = 2.37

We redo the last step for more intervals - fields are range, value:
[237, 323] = 2.46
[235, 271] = 2.3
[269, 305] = 2.35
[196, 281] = 2.25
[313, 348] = 3.06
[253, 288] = 1.98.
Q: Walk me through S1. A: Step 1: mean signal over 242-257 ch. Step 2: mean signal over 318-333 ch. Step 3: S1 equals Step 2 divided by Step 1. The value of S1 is 1.1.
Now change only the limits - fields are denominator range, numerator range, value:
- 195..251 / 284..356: 1.23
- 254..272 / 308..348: 1.60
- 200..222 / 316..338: 1.18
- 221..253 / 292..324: 1.16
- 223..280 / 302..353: 1.41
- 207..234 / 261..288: 0.77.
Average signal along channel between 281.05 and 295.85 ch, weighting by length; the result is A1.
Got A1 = 2.81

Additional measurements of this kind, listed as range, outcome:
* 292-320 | 2.89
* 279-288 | 2.51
